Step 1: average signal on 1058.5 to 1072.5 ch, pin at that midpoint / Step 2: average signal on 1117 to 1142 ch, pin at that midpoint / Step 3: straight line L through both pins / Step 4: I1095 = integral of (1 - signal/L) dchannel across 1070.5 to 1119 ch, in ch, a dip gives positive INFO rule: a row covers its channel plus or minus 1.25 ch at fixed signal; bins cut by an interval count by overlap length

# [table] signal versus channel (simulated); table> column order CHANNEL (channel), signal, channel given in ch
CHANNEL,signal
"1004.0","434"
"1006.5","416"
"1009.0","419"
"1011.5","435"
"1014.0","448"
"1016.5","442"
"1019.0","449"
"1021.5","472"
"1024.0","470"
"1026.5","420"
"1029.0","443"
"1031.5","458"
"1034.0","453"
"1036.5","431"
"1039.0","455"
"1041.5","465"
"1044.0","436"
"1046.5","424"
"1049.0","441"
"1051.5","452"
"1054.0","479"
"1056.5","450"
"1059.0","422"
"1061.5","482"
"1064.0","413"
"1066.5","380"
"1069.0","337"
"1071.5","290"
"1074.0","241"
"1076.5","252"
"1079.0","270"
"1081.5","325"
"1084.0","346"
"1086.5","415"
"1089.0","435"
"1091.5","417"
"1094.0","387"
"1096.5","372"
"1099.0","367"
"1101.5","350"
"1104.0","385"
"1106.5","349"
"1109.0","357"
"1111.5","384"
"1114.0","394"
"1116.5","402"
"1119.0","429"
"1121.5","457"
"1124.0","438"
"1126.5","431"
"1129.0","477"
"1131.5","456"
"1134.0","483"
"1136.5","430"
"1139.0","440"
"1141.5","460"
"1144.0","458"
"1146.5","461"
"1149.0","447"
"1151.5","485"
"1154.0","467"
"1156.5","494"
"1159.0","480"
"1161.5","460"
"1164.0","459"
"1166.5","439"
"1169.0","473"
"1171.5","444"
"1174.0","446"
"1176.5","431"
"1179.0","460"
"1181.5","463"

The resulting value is 6.9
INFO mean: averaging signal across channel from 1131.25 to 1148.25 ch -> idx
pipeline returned 455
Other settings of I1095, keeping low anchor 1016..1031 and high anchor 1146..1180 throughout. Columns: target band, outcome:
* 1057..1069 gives 1.0 ch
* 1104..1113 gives 1.8 ch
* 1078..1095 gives 3.1 ch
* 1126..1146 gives 0.1 ch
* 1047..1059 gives 0.1 ch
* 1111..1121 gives 1.1 ch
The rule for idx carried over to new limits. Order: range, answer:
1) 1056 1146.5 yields 394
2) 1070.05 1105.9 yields 347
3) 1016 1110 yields 401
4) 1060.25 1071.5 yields 390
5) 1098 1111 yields 363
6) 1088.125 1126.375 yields 396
